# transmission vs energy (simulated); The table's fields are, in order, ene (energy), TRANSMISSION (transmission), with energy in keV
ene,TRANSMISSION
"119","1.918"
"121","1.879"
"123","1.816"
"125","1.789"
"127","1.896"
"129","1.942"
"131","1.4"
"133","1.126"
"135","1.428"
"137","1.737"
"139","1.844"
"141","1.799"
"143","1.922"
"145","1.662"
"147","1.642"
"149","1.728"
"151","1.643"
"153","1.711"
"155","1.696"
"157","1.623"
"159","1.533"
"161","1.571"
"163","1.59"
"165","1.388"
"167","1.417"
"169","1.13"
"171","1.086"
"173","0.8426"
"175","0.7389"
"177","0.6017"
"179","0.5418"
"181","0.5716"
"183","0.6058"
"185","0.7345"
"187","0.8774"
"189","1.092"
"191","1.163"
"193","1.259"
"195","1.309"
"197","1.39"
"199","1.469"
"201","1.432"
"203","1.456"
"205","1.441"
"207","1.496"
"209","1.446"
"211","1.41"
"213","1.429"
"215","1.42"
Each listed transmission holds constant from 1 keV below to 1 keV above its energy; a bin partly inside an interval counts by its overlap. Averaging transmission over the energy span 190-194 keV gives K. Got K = 1.21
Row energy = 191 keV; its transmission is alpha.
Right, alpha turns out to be 1.163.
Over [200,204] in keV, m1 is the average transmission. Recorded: 1.44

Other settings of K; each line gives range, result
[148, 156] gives 1.69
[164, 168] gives 1.4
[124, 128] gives 1.84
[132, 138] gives 1.43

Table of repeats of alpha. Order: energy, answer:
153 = 1.711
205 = 1.441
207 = 1.496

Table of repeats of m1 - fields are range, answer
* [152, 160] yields 1.64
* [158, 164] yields 1.56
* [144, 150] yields 1.68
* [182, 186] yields 0.67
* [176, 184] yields 0.58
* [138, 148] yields 1.77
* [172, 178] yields 0.728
